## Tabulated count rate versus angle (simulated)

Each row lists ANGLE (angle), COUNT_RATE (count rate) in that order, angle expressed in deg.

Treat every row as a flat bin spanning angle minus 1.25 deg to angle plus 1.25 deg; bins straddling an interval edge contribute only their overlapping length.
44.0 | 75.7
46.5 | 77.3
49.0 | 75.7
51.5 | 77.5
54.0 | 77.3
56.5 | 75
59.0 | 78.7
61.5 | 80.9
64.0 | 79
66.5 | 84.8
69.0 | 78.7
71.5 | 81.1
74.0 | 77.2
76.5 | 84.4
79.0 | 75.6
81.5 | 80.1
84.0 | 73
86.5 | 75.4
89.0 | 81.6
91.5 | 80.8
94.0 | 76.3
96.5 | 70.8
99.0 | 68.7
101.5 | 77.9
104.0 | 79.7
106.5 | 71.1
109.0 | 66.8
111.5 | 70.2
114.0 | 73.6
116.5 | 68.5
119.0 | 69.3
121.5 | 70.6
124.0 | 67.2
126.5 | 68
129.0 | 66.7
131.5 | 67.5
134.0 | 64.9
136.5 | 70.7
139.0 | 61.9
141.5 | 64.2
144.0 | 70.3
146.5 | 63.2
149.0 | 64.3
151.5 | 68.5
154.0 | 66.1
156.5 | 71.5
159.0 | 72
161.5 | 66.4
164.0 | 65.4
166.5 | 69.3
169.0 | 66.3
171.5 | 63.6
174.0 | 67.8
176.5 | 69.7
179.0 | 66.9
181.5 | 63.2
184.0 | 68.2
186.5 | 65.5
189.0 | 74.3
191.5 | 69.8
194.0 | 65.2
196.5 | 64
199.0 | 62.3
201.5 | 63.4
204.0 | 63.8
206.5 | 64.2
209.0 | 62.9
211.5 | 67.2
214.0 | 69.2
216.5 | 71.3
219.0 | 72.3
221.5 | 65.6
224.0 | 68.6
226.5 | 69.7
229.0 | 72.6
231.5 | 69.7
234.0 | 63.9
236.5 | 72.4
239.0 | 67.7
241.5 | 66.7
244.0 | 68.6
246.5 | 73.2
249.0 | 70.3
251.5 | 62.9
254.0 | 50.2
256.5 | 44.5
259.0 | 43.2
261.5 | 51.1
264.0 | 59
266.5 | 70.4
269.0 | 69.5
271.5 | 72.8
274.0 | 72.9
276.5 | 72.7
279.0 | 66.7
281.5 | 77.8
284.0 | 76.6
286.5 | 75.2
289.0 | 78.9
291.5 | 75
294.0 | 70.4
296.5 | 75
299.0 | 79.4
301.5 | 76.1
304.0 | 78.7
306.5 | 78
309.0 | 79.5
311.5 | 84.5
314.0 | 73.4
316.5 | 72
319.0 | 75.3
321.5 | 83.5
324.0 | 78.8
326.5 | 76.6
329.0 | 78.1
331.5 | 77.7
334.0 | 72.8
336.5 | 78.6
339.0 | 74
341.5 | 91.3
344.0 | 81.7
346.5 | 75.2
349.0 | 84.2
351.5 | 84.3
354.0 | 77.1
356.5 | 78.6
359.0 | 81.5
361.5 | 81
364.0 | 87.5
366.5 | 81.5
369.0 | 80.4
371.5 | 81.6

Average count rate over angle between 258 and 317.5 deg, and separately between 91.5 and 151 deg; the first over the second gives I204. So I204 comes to 1.04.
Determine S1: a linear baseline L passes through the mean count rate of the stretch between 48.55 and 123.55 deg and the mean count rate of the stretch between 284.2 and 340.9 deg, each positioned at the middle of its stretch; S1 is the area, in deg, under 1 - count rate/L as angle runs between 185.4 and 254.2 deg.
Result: 8.3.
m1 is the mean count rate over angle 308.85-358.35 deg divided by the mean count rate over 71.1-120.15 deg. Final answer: 1.05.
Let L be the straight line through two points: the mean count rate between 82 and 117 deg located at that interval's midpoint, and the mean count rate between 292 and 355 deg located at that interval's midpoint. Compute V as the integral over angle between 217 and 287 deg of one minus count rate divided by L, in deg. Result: 9.4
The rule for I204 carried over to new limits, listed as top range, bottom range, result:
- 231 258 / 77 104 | 0.84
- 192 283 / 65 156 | 0.91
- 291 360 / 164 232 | 1.16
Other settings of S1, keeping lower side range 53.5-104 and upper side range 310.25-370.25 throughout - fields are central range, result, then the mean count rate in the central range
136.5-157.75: 3.2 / 66.5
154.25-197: 5.9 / 67.6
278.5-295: 0.9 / 74.8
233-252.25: 2.6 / 68.4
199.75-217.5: 2.9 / 65.8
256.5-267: 3.4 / 53.5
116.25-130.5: 1.8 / 68.4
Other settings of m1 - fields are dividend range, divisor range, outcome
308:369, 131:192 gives 1.18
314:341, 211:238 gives 1.11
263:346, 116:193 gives 1.12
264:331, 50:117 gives 0.98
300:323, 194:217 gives 1.20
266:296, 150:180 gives 1.08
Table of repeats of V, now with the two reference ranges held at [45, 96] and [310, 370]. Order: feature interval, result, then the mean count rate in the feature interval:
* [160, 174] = 2.2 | 66.4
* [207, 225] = 2.5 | 68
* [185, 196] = 1.5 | 68.4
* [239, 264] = 6.2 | 59.4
